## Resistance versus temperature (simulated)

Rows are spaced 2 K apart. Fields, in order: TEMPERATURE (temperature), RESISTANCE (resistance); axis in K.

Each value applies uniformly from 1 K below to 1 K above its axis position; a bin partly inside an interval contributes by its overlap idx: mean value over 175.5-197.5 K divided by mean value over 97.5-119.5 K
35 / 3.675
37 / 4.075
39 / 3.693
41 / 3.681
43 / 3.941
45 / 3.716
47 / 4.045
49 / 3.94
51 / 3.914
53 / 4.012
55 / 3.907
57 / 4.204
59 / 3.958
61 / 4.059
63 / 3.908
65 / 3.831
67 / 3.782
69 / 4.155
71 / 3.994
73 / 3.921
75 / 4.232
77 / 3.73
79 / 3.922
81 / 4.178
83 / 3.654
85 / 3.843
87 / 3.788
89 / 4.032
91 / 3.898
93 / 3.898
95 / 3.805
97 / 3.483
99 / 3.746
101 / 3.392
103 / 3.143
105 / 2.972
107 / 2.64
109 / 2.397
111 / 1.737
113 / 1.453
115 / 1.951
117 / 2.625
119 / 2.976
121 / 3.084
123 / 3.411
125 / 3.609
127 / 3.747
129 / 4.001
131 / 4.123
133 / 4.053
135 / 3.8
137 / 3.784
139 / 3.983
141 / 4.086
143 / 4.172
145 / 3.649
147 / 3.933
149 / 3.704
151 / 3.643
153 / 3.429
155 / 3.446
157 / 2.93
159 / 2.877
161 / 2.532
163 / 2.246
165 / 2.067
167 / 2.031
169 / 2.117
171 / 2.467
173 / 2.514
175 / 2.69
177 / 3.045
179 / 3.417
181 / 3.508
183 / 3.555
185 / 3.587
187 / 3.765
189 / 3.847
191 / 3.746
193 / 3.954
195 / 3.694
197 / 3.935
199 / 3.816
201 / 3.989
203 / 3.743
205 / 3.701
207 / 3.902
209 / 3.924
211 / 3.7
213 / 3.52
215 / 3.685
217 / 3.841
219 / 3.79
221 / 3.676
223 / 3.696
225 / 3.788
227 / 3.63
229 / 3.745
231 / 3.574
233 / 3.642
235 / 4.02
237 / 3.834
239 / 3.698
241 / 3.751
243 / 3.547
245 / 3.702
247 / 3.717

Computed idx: 1.36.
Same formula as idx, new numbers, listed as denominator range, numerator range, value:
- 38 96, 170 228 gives 0.92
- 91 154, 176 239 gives 1.10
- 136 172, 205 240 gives 1.18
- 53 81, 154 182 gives 0.68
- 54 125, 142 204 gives 0.95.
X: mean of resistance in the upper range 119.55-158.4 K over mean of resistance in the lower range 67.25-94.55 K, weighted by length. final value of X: 0.9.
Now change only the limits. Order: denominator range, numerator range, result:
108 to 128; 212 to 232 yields 1.37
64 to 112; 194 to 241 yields 1.05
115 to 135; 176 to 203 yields 1.07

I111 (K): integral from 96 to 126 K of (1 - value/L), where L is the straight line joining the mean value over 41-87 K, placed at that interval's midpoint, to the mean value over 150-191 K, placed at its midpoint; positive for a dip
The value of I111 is 5.83 K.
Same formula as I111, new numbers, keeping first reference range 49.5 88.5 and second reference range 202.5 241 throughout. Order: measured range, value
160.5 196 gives 7.0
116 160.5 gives 3.2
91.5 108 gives 2.1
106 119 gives 5.7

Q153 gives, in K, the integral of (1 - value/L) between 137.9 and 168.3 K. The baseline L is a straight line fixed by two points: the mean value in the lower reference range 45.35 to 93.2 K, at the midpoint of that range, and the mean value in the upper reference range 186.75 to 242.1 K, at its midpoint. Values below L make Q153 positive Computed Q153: 4.8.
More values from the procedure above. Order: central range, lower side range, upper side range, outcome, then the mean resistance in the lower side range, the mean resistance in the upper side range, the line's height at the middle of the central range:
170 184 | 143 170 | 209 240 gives 0.90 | 3.01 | 3.73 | 3.23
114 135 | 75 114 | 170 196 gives -0.04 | 3.38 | 3.37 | 3.37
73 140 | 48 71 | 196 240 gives 8.17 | 3.97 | 3.77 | 3.91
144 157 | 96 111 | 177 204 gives -0.73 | 3.02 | 3.71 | 3.39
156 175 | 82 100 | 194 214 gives 6.81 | 3.79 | 3.79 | 3.79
